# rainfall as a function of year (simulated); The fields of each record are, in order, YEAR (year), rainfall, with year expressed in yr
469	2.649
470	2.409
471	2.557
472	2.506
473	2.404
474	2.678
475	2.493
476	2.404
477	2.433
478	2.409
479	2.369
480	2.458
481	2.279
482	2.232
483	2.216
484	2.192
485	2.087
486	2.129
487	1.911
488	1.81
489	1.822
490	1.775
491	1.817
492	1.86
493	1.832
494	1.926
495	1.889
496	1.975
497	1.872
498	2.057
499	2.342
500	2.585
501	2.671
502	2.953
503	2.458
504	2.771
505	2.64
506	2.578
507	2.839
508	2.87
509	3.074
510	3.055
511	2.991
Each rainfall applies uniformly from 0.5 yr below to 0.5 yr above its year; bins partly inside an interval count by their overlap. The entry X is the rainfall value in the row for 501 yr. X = 2.671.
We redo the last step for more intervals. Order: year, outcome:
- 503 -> 2.458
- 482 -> 2.232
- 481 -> 2.279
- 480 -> 2.458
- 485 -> 2.087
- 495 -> 1.889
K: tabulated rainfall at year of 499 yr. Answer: 2.342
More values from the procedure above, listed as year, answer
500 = 2.585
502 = 2.953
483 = 2.216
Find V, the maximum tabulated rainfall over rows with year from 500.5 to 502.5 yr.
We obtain 2.953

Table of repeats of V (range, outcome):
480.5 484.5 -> 2.279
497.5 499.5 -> 2.342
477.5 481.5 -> 2.458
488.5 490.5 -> 1.822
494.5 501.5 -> 2.671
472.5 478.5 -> 2.678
